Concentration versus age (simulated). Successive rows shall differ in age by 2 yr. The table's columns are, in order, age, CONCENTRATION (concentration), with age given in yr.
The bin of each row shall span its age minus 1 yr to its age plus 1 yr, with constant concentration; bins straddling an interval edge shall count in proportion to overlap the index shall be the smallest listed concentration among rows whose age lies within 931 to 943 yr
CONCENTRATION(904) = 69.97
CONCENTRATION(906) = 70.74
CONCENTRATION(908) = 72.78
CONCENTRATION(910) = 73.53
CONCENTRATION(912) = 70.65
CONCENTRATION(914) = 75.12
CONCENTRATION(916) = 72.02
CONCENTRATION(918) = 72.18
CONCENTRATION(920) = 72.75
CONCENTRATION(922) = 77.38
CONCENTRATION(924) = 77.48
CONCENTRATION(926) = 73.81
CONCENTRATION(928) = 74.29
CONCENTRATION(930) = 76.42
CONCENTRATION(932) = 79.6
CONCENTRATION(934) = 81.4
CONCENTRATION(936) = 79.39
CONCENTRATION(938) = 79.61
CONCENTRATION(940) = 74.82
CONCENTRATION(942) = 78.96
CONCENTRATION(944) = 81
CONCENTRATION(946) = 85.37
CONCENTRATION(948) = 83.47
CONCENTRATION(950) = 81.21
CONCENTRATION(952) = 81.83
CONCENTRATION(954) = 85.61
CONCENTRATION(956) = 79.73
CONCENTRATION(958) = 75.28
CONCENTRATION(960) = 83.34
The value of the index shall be 74.82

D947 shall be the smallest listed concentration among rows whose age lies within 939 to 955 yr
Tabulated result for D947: 74.82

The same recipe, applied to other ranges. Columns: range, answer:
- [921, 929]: 73.81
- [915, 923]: 72.02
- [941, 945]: 78.96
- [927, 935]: 74.29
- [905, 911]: 70.74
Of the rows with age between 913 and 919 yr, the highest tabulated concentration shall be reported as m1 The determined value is 75.12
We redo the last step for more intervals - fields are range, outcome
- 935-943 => 79.61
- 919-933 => 79.6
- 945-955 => 85.61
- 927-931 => 76.42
